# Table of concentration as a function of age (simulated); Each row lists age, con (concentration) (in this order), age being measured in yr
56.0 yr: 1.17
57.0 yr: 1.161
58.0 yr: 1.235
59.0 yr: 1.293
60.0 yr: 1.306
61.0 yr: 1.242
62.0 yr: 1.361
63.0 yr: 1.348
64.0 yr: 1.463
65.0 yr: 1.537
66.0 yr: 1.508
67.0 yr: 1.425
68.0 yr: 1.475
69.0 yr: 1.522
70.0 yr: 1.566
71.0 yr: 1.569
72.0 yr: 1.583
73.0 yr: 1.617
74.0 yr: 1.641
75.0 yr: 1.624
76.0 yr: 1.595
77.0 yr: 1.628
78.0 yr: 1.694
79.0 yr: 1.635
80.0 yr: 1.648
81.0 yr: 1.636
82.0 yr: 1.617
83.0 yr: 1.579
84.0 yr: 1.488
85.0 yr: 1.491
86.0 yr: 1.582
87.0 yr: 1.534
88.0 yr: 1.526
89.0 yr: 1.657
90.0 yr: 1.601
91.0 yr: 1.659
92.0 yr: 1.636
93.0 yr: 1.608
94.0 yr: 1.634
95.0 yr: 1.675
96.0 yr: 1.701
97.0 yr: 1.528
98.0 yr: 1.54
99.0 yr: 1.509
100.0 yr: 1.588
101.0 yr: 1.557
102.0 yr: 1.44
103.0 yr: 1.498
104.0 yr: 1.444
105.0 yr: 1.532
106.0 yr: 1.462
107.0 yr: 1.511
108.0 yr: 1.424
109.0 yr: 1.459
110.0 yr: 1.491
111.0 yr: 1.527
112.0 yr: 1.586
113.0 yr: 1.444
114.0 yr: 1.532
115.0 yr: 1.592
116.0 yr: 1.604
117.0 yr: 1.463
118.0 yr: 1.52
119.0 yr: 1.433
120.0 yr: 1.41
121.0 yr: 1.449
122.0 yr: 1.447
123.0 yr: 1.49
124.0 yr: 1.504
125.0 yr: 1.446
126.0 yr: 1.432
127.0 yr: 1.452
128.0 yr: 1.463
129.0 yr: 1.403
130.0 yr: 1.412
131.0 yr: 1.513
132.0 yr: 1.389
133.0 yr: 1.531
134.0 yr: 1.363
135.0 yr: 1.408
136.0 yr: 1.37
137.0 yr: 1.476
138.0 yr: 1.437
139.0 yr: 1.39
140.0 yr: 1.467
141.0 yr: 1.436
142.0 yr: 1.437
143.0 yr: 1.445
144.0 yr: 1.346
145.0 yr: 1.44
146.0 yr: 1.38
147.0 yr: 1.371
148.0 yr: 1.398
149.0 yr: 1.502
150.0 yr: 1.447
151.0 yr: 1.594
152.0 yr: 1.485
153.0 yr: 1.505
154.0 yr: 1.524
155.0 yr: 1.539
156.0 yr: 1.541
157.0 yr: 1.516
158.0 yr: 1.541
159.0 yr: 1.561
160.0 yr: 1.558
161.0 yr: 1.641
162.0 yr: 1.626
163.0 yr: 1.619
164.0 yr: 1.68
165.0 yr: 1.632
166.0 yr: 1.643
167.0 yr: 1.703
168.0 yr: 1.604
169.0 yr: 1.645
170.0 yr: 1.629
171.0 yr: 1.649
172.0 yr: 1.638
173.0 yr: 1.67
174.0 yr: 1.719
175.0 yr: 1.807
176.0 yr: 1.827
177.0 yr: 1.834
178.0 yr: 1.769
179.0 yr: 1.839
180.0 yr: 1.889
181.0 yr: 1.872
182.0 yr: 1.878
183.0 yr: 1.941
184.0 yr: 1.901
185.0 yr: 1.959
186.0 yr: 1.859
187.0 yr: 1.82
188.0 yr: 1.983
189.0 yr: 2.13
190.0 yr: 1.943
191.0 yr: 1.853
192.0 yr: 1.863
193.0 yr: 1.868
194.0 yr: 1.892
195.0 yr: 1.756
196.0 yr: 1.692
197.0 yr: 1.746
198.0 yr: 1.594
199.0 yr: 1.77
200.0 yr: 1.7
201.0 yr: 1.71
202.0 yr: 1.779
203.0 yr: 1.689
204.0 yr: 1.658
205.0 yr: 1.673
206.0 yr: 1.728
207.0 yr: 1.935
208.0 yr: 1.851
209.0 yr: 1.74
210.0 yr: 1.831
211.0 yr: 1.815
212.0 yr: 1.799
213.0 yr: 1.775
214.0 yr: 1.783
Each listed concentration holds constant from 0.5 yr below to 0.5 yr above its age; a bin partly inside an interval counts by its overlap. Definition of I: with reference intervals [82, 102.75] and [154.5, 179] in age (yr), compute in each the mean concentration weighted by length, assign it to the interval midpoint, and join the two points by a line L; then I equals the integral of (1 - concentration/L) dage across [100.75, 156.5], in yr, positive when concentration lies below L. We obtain 5.1 yr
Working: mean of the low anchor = 1.58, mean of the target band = 1.47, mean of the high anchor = 1.65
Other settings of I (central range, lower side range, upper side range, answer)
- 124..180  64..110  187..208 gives 5.30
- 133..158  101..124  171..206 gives 2.67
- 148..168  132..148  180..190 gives 0.66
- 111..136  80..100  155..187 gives 2.62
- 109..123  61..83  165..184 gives 1.19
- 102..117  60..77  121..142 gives -0.42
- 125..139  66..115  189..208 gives 1.80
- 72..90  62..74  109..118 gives -1.01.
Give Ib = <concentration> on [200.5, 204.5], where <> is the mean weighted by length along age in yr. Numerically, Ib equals 1.71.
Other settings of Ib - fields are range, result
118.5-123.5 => 1.45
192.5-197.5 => 1.79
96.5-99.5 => 1.53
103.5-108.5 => 1.47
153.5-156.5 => 1.53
